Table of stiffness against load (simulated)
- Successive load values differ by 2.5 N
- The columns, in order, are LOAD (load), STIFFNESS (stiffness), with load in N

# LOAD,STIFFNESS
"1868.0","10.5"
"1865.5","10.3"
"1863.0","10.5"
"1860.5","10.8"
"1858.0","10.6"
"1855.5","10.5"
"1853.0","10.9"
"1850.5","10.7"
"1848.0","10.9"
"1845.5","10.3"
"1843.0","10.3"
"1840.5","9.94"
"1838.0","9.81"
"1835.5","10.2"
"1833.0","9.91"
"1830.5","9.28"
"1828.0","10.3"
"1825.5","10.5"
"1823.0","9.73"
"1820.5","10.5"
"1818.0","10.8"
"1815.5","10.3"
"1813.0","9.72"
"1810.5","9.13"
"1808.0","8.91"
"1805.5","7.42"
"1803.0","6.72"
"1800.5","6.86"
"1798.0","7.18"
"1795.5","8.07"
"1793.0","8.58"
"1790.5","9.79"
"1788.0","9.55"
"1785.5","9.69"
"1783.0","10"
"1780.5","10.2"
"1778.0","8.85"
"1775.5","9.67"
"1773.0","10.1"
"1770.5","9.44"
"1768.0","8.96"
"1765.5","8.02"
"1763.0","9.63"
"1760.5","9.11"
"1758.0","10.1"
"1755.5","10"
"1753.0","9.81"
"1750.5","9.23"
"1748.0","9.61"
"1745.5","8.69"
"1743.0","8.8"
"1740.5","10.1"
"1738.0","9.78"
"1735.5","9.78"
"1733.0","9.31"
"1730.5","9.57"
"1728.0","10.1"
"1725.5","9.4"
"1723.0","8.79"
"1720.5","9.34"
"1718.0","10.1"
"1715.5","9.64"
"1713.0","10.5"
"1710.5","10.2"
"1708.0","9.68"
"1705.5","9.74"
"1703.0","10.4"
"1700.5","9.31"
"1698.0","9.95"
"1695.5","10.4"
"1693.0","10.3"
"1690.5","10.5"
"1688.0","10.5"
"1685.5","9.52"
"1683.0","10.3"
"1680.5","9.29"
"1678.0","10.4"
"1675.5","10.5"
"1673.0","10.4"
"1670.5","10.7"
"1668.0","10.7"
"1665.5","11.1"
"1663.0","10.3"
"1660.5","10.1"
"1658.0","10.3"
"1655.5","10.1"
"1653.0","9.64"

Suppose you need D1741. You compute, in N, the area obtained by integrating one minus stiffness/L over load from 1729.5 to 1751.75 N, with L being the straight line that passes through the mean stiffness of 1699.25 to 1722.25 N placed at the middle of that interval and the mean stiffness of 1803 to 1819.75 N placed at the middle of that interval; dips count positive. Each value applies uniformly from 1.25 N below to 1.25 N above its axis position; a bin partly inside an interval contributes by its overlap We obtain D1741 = 0.5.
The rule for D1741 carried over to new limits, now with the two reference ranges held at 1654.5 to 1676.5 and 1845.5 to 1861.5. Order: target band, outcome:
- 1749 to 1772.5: 2.65 N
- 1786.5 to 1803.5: 3.90 N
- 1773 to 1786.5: 1.13 N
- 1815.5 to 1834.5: 0.90 N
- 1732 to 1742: 0.78 N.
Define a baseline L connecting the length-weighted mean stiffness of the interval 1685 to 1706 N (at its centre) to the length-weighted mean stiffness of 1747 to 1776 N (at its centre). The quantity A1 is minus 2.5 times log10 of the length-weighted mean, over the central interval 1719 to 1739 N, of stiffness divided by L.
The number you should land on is 0.030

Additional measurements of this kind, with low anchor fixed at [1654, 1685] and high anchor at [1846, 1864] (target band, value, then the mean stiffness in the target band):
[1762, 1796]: 0.13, 9.35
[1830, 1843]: 0.08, 9.91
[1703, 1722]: 0.05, 9.91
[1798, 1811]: 0.35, 7.67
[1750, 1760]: 0.08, 9.78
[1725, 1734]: 0.09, 9.62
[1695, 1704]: 0.04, 9.97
